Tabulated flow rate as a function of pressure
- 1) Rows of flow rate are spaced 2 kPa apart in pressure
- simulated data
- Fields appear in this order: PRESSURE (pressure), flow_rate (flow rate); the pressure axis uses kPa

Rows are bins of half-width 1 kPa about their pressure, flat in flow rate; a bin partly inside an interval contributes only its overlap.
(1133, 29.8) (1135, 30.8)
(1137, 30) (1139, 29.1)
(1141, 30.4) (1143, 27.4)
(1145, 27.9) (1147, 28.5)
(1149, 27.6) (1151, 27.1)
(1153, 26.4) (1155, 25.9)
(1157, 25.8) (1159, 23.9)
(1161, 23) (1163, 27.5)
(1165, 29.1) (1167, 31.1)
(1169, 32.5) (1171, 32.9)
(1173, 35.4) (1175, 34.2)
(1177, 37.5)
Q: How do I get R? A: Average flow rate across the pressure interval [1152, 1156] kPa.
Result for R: 26.1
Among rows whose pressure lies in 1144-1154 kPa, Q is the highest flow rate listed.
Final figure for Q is 28.5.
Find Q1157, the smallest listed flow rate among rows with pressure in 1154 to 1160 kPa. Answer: 23.9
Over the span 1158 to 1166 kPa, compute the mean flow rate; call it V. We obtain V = 25.9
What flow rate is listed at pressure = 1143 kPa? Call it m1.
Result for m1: 27.4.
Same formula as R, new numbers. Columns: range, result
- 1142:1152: 27.7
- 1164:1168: 30.1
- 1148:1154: 27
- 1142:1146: 27.6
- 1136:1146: 29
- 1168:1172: 32.7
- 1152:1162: 25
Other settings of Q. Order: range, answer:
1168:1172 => 32.9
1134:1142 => 30.8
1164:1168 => 31.1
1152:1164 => 27.5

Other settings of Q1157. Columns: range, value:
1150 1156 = 25.9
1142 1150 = 27.4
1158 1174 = 23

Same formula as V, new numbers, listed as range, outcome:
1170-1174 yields 34.1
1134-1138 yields 30.4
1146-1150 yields 28.1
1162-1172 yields 30.6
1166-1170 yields 31.8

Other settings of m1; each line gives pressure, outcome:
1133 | 29.8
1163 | 27.5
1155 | 25.9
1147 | 28.5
